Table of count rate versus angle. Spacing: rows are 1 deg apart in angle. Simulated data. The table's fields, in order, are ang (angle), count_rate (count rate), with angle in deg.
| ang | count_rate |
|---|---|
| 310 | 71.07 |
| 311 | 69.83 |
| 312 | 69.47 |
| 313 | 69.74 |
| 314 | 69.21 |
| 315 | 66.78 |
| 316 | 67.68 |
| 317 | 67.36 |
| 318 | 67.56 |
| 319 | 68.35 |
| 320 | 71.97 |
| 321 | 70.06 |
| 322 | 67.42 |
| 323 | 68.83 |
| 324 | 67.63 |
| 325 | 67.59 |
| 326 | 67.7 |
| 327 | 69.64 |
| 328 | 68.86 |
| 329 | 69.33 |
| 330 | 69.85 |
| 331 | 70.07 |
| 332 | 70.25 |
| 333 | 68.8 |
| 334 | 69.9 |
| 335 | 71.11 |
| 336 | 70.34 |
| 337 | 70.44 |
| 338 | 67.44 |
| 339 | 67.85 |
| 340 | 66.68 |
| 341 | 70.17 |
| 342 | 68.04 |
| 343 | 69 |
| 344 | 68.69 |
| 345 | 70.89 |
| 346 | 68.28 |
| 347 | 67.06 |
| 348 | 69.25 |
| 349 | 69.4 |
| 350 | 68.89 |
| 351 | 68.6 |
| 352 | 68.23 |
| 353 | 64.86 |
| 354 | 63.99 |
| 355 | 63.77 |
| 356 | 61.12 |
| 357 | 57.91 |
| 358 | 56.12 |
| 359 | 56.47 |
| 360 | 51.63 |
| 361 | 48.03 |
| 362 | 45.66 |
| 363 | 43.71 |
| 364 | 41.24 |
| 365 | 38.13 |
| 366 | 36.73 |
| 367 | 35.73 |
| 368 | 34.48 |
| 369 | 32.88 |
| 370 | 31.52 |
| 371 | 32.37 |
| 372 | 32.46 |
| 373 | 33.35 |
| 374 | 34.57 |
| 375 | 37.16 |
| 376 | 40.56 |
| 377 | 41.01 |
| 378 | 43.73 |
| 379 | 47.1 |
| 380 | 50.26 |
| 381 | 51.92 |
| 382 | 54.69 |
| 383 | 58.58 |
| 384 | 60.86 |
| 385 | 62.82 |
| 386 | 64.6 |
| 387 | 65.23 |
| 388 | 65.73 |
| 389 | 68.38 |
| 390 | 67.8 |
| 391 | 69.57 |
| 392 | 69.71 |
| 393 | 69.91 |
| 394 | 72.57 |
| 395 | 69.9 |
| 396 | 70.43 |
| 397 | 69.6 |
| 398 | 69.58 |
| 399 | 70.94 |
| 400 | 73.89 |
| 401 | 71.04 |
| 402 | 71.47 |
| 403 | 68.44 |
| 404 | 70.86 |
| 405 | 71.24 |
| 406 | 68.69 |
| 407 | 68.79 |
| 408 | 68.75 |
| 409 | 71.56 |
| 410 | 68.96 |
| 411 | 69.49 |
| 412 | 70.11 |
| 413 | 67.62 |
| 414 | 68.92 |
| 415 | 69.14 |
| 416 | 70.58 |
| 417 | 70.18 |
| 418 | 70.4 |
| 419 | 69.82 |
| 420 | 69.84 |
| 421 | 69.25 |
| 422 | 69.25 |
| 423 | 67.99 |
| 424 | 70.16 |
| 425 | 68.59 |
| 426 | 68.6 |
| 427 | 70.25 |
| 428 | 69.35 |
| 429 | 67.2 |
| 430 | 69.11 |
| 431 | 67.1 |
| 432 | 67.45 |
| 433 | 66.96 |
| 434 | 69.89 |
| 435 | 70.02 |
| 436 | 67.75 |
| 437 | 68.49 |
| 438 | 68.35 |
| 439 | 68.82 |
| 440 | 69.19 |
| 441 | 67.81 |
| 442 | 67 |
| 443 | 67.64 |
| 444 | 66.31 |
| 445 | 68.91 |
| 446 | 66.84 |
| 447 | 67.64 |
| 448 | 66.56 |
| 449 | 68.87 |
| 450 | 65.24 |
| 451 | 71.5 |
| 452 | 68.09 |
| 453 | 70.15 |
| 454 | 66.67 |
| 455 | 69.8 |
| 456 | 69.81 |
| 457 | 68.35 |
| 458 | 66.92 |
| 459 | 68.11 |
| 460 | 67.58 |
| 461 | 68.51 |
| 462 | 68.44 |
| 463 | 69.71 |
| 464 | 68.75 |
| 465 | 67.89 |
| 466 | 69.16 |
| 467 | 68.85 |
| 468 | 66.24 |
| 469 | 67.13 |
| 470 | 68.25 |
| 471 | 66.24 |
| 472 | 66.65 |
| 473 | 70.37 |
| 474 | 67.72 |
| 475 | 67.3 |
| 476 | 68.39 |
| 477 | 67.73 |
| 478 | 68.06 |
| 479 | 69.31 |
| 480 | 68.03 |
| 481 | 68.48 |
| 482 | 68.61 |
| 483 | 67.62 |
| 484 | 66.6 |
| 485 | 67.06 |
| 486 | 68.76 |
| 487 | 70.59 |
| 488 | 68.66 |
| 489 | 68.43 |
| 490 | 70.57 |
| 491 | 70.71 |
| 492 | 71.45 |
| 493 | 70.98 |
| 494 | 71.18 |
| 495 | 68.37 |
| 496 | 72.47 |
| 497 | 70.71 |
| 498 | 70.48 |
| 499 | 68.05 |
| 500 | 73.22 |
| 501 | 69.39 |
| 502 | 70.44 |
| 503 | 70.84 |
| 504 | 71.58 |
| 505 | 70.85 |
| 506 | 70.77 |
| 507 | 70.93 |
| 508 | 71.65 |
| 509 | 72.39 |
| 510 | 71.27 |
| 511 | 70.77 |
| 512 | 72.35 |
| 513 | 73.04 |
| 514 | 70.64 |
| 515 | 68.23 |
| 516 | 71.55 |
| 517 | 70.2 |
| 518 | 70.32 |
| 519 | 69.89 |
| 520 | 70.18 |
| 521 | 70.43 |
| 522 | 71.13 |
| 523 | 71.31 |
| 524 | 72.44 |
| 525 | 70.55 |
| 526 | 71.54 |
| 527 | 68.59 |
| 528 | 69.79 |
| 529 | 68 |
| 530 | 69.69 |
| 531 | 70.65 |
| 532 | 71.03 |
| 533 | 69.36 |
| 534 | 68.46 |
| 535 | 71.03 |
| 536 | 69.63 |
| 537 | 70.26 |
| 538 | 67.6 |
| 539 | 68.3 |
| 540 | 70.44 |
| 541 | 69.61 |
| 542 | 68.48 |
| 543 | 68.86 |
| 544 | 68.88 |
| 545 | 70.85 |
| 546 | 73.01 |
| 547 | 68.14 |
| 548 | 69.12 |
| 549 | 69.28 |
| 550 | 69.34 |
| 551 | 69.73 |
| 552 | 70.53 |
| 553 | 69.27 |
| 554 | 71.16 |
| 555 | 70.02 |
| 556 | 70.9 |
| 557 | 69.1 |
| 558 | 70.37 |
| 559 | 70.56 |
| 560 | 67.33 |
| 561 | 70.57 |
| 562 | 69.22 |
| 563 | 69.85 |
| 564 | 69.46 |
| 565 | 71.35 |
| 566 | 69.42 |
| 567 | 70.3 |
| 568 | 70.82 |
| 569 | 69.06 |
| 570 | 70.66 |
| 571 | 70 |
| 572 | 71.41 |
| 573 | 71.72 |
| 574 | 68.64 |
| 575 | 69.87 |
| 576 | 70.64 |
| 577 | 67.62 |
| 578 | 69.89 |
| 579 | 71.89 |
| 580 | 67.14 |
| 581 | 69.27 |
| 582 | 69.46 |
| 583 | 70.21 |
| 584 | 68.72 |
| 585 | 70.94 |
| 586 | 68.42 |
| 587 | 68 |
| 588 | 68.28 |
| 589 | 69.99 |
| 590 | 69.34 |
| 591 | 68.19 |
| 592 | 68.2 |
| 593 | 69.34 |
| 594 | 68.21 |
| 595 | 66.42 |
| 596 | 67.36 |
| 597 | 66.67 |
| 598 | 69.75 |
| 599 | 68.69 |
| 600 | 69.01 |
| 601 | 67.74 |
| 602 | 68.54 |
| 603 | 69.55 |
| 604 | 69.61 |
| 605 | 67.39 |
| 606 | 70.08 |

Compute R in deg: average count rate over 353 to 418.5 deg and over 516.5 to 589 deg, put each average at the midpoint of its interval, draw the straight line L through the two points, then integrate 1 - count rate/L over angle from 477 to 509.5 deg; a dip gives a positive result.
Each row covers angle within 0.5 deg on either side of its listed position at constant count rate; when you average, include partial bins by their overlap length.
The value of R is -2.1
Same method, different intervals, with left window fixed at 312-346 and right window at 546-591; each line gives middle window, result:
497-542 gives -0.5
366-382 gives 7.0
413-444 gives 0.2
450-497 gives 0.5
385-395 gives 0.2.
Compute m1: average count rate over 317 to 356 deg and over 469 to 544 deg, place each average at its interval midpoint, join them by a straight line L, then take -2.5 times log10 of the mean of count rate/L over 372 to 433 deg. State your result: 0.08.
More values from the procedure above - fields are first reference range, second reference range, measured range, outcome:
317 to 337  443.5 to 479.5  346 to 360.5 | 0.09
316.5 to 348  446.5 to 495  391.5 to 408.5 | -0.03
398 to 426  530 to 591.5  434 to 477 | 0.03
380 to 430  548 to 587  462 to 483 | 0.01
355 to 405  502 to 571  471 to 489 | -0.06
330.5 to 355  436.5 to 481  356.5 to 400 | 0.28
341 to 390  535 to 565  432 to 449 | -0.13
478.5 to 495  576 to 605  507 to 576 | -0.02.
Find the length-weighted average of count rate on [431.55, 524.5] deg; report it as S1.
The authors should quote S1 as 69.2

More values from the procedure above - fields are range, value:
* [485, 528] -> 70.6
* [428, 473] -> 68.1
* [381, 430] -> 68.4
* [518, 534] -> 70.2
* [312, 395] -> 60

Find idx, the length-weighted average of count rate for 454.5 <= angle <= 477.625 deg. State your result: 68.2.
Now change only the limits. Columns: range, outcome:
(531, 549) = 69.6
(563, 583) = 69.9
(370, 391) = 50.7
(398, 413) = 70.2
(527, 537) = 69.7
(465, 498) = 68.8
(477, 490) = 68.4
